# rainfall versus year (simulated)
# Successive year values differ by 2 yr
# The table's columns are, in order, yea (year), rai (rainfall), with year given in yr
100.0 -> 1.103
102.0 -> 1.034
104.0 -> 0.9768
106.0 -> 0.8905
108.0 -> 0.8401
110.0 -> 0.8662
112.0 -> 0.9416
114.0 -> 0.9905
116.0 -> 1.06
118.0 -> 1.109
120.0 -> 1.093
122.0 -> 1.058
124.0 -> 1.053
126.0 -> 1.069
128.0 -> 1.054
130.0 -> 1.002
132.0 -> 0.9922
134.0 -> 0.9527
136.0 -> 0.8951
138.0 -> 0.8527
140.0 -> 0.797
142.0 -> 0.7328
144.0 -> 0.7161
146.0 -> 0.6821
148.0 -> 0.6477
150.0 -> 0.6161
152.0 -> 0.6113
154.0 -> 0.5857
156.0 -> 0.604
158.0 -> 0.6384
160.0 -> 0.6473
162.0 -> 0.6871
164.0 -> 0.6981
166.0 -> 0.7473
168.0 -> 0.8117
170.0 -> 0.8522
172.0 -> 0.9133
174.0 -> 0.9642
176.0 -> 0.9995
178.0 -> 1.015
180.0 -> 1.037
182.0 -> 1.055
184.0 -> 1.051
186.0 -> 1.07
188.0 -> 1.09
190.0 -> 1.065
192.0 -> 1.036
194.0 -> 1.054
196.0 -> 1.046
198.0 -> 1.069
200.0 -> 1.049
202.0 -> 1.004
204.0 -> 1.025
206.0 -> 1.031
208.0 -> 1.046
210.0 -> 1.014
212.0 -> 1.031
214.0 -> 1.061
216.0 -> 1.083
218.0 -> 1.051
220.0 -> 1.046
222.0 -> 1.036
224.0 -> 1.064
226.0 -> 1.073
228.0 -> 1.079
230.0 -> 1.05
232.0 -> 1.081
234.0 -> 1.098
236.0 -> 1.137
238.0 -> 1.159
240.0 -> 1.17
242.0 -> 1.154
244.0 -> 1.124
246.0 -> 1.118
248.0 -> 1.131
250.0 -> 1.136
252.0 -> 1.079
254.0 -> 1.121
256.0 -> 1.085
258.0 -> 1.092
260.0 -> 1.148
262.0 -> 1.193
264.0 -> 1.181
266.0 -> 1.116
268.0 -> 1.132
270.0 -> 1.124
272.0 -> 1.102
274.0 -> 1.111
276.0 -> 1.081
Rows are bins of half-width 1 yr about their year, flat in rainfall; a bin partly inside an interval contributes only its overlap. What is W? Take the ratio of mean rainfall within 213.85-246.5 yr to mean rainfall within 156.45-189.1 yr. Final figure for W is 1.23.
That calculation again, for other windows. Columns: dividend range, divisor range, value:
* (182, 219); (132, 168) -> 1.45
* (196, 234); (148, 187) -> 1.29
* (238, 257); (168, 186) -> 1.15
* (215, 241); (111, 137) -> 1.06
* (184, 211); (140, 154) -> 1.56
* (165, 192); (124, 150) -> 1.13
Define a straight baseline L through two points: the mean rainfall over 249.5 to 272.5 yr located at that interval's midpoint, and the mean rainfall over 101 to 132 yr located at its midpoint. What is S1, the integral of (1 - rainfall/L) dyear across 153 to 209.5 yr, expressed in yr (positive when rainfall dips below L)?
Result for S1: 7.2 yr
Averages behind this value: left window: 1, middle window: 0.925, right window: 1.13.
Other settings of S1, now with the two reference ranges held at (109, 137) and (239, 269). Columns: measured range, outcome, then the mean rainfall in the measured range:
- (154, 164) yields 3.8 yr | 0.644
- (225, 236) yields 0.3 yr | 1.08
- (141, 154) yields 4.7 yr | 0.661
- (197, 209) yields 0.5 yr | 1.04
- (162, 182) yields 3.1 yr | 0.891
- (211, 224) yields 0.5 yr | 1.05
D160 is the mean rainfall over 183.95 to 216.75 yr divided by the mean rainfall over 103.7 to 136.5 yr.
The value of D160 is 1.1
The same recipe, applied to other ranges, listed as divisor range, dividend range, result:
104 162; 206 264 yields 1.28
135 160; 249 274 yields 1.62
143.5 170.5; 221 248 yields 1.63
